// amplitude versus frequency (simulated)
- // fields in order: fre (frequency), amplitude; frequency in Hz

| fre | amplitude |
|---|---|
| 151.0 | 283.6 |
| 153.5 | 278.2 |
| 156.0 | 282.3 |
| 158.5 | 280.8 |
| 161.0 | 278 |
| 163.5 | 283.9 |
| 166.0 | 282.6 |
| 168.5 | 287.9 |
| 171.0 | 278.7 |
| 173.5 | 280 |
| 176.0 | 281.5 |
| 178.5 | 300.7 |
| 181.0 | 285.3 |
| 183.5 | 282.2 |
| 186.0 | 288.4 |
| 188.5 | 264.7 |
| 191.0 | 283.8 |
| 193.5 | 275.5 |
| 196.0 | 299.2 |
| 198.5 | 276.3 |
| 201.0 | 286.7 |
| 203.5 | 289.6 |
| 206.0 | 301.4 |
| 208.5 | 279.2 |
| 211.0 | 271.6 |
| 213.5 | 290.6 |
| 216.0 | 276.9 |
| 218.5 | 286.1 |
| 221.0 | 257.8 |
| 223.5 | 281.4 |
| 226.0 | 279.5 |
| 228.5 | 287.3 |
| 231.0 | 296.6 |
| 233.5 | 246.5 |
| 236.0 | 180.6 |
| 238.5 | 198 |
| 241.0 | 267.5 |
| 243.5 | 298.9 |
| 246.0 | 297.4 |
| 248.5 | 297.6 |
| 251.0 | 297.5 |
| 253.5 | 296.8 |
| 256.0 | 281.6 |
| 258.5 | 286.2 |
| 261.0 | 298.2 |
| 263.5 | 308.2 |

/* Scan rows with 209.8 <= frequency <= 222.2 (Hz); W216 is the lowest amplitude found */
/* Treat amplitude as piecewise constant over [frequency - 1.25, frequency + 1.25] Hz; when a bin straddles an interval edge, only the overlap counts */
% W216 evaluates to 257.8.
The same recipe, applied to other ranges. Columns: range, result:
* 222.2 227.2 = 279.5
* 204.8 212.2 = 271.6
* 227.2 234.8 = 246.5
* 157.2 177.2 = 278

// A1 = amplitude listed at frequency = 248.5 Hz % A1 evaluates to 297.6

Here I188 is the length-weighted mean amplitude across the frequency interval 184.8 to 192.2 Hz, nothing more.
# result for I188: 279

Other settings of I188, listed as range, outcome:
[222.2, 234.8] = 278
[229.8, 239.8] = 230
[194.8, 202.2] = 287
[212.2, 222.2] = 278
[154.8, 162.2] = 280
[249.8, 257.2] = 292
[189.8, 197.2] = 286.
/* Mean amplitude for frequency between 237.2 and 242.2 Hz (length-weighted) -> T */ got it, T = 232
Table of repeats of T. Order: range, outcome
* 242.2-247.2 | 298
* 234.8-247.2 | 249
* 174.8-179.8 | 291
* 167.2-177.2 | 282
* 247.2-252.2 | 298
